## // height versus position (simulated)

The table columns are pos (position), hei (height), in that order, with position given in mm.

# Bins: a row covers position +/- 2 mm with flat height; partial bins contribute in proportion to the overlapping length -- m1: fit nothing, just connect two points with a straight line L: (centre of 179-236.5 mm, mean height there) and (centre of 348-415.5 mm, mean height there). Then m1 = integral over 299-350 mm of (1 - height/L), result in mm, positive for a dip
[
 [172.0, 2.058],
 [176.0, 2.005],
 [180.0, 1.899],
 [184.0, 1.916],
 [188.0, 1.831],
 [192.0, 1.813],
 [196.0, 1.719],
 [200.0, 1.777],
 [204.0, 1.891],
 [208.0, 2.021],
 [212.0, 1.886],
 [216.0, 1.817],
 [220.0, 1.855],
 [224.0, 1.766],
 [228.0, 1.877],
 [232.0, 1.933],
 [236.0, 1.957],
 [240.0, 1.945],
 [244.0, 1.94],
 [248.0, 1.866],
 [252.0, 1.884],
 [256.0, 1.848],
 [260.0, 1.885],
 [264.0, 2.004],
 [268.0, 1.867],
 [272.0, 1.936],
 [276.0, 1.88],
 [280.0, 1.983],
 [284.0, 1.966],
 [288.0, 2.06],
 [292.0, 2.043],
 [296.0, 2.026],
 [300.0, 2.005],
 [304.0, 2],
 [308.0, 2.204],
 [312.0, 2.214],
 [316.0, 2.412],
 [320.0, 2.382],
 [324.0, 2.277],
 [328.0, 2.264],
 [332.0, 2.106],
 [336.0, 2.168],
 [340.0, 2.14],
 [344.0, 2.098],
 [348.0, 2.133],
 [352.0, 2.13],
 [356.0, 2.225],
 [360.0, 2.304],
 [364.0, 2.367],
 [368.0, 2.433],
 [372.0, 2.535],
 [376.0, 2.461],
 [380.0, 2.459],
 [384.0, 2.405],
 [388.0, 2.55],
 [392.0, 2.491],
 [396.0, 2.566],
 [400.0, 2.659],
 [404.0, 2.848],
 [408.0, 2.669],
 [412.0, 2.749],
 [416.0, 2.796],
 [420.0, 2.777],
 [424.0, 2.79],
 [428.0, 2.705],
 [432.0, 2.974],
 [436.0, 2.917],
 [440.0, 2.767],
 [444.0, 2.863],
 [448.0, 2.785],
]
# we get 2.0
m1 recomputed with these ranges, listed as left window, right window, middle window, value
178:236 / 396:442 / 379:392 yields 0.8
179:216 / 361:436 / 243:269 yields 2.3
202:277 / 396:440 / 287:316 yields 1.3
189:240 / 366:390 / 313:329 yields -0.5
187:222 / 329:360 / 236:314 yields 1.1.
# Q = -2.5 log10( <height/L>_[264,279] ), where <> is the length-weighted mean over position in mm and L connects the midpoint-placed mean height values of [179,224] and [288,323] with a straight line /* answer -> 0.08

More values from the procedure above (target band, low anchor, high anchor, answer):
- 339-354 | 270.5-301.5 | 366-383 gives 0.09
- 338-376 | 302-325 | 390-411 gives 0.08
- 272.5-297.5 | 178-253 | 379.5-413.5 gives 0.09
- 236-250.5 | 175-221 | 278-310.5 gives 0.01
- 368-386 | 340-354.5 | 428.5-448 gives -0.04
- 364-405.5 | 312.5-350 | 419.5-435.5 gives 0.01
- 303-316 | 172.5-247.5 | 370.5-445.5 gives 0.05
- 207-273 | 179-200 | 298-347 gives 0.04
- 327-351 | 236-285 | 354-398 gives 0.06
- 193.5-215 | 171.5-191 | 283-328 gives 0.06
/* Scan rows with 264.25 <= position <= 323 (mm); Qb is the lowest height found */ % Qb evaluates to 1.867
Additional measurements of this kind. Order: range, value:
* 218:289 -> 1.766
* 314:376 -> 2.098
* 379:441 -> 2.405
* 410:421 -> 2.749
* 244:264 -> 1.848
